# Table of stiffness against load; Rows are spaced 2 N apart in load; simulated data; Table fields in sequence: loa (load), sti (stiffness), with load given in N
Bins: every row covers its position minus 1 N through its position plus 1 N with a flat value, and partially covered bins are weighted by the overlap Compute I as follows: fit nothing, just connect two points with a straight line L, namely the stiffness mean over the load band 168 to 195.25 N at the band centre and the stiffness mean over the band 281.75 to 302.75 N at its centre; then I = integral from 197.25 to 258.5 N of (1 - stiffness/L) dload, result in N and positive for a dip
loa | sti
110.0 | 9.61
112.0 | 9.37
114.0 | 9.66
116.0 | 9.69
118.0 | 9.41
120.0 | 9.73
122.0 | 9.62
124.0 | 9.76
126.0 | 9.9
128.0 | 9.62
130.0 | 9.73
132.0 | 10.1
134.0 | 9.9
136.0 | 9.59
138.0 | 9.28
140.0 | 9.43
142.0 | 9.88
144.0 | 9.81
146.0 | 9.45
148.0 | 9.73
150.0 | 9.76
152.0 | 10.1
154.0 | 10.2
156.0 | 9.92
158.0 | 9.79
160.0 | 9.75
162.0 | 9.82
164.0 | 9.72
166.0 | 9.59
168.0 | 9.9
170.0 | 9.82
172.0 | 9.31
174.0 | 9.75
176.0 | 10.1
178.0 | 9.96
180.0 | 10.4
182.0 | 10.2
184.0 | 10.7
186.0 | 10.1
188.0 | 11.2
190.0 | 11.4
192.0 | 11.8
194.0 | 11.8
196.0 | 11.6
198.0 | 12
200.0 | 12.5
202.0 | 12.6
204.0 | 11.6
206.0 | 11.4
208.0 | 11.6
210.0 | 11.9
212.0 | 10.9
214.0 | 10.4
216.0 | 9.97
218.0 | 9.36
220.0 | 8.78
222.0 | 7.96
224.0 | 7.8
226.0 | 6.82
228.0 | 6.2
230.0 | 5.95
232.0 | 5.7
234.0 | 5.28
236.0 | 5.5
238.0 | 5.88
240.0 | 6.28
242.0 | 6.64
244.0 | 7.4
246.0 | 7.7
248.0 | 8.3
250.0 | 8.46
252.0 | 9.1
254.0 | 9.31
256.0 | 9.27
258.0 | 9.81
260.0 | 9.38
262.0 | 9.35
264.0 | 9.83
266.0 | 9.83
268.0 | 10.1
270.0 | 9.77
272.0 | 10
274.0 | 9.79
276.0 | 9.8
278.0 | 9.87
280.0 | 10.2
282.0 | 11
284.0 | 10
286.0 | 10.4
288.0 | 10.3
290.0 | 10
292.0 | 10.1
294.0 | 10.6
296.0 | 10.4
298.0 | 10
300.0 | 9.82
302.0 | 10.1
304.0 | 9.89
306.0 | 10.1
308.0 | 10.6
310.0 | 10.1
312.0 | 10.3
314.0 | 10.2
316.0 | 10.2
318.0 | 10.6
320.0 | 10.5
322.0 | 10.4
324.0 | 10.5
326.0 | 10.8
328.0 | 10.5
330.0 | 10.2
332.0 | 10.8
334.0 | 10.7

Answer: 9.6 N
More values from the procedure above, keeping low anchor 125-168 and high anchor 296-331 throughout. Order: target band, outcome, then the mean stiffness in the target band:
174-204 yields -3.7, 11.1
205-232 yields 2.6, 9.03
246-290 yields 2.1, 9.67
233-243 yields 4.1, 5.92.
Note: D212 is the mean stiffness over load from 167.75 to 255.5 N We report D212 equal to 9.34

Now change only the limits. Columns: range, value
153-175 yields 9.78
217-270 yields 7.96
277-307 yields 10.2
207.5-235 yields 8.42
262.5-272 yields 9.87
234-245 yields 6.24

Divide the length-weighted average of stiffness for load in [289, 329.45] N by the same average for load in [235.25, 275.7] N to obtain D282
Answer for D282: 1.2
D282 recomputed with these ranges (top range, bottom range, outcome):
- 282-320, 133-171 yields 1.05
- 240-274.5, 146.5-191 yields 0.89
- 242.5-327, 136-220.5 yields 0.95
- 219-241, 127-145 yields 0.68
